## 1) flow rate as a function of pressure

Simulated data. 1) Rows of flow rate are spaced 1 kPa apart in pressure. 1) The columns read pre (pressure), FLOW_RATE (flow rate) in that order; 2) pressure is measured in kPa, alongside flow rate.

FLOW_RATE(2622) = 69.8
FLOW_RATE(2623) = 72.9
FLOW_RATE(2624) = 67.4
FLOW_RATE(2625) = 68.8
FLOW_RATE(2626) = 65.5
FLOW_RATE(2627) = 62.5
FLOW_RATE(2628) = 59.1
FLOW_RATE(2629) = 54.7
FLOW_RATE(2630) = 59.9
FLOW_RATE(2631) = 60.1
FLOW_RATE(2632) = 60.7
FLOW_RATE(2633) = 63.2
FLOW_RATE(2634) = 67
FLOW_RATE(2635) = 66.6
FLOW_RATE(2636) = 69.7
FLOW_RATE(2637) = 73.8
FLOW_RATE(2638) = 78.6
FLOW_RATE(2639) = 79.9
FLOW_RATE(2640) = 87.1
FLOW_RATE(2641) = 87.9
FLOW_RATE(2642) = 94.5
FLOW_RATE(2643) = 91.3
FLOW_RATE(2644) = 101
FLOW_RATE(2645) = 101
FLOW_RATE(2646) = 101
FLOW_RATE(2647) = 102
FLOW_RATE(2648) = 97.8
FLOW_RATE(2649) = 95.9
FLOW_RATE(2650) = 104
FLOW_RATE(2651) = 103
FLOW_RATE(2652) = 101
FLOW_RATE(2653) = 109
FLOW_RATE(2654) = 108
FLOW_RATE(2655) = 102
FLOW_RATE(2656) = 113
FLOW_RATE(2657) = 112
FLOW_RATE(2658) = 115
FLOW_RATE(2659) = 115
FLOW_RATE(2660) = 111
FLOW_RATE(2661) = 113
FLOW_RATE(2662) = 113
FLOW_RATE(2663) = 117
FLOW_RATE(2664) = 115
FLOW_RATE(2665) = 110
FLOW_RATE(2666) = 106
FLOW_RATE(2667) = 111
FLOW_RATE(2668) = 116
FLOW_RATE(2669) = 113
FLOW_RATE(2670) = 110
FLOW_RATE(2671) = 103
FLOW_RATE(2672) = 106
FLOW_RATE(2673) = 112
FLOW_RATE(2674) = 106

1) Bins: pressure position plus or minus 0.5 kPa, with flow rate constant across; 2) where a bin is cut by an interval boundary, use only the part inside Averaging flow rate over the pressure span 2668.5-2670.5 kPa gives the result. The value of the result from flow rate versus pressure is 112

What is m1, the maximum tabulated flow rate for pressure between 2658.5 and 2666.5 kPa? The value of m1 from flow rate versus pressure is 117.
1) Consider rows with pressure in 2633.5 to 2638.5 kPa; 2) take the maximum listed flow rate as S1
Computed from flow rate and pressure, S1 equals 78.6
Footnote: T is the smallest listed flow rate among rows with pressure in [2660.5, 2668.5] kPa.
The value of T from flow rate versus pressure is 106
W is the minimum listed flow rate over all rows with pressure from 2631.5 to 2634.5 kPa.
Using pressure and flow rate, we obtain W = 60.7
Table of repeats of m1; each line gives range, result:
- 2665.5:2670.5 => 116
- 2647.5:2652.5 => 104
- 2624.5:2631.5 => 68.8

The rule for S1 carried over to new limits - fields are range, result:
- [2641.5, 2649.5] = 102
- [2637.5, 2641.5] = 87.9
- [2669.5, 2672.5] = 110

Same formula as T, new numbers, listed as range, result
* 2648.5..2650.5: 95.9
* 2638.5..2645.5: 79.9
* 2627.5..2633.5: 54.7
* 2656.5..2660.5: 111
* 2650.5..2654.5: 101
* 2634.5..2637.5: 66.6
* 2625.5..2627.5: 62.5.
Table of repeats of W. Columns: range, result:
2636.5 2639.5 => 73.8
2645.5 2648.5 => 97.8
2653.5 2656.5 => 102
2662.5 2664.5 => 115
